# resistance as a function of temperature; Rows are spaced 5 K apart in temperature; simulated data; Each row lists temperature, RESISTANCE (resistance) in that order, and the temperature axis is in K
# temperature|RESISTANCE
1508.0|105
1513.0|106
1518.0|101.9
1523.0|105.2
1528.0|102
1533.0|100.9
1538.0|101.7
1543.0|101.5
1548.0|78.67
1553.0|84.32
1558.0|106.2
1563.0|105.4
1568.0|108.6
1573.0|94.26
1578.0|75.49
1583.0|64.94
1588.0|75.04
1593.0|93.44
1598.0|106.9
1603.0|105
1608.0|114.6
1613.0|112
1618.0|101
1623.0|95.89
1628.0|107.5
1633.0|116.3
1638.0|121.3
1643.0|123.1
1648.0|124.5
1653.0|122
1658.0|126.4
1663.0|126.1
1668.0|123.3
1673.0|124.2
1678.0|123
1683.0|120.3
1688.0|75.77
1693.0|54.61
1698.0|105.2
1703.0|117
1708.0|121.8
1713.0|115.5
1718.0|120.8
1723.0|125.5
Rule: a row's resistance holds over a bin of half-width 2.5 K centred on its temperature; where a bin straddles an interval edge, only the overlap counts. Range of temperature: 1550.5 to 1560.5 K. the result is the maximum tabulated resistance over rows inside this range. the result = 106.2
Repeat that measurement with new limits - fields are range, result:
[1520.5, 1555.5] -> 105.2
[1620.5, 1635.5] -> 116.3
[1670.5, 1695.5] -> 124.2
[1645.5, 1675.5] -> 126.4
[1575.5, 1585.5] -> 75.49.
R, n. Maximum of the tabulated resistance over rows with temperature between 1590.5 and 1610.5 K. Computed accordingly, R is 114.6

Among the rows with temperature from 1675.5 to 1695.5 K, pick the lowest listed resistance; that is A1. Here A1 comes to 54.61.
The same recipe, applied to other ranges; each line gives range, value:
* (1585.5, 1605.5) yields 75.04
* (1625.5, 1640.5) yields 107.5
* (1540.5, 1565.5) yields 78.67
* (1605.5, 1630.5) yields 95.89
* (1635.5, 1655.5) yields 121.3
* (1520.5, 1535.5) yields 100.9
